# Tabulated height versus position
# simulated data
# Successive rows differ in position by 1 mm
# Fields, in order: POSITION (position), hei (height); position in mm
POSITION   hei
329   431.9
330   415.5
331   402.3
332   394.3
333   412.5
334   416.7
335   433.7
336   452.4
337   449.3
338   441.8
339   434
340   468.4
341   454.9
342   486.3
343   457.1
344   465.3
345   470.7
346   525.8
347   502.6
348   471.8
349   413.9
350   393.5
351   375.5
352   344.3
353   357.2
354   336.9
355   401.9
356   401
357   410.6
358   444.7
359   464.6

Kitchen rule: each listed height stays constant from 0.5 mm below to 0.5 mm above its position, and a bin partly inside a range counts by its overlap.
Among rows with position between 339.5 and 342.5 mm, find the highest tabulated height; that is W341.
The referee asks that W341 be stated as 486.3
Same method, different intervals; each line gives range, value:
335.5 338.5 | 452.4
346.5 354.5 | 502.6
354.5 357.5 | 410.6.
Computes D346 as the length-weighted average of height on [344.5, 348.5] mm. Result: 493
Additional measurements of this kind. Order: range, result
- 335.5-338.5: 448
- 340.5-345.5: 467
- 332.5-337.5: 433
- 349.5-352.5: 371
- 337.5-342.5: 457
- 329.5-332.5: 404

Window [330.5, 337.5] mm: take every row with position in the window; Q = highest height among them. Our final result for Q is 452.4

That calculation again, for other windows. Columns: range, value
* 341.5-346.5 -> 525.8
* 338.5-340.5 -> 468.4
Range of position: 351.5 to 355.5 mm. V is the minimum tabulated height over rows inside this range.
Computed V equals 336.9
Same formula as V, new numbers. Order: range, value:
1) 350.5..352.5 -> 344.3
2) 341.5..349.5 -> 413.9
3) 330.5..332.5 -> 394.3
